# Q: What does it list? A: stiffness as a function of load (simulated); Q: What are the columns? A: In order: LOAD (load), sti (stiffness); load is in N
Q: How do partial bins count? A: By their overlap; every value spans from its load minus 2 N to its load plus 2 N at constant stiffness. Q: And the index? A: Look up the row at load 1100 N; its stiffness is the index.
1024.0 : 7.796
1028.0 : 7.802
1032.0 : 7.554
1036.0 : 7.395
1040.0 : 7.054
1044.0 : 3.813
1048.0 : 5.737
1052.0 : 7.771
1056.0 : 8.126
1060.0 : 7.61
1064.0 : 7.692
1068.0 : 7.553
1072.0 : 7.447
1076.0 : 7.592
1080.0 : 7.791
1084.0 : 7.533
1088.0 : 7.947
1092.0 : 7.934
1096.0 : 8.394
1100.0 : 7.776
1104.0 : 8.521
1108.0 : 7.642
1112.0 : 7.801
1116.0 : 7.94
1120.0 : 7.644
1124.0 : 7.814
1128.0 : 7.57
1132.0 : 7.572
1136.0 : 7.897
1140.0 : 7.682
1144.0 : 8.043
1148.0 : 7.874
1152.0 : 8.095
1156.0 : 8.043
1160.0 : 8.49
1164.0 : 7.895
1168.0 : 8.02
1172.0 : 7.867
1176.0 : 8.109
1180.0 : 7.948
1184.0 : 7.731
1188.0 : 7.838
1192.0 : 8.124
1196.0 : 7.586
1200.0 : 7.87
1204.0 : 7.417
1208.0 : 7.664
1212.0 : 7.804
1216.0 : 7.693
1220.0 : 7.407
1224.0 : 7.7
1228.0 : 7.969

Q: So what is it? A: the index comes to 7.776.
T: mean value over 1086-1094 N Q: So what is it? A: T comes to 7.94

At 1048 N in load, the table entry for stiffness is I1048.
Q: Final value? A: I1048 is 5.737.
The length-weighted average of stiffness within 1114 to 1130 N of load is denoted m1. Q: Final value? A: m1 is 7.74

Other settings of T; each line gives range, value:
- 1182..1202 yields 7.83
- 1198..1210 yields 7.65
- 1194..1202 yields 7.73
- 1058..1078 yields 7.58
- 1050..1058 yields 7.95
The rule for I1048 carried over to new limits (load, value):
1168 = 8.02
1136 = 7.897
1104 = 8.521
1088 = 7.947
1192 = 8.124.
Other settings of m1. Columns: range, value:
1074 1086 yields 7.64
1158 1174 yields 8.07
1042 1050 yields 4.78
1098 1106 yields 8.15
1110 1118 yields 7.87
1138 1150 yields 7.87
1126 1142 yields 7.68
